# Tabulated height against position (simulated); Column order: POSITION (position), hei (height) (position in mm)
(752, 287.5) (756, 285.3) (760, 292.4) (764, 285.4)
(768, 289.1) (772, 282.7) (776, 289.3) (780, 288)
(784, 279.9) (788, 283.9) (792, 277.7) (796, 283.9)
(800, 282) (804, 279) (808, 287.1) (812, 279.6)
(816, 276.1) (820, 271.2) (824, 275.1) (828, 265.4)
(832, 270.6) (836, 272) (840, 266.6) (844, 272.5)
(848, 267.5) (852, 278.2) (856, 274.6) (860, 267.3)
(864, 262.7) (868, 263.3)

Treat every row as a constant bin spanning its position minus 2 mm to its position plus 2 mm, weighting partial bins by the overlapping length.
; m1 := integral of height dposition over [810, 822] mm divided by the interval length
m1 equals 276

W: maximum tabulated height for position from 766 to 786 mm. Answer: 289.3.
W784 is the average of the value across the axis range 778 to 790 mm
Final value 284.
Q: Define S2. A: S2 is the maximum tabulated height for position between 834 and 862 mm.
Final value 278.2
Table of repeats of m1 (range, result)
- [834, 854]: 271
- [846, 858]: 273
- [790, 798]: 281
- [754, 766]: 288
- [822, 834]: 270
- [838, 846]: 270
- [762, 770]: 287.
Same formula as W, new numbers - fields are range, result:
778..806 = 288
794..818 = 287.1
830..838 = 272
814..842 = 276.1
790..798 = 283.9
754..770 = 292.4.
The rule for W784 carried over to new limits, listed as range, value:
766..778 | 287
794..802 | 283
